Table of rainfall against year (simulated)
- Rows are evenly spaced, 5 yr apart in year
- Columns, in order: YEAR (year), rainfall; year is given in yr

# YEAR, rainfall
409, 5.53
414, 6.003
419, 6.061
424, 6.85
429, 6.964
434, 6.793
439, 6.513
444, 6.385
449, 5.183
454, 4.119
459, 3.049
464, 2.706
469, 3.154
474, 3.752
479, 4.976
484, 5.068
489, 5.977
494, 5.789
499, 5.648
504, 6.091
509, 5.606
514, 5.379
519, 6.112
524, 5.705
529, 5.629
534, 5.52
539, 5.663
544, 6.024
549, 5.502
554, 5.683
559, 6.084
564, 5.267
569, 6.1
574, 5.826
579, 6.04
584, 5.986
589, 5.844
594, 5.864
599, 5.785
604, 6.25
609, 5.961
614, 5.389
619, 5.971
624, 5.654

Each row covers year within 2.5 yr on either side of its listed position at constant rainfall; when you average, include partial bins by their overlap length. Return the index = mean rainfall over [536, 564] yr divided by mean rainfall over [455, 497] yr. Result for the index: 1.33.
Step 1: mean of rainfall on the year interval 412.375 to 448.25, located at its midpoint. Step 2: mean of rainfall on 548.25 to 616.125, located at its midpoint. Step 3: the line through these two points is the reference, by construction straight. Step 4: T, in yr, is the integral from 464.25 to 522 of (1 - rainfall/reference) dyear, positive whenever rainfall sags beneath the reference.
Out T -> 9.8 yr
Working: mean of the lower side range 6.46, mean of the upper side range 5.84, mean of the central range 5.14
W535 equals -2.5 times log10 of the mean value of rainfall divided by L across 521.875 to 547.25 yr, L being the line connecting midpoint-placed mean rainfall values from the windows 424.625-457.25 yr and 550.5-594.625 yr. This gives 0.03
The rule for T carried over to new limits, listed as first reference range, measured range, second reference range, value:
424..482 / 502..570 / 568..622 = -2.7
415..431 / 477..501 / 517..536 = 2.1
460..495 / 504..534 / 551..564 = -3.7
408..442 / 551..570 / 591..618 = 0.8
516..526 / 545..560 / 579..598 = 0.4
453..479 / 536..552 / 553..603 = -1.8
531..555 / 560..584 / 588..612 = -0.1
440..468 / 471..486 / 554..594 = 0.4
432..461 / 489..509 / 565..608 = -0.9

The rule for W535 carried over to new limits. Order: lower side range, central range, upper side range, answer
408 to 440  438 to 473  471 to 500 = 0.322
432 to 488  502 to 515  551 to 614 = -0.108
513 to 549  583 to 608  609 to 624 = -0.041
